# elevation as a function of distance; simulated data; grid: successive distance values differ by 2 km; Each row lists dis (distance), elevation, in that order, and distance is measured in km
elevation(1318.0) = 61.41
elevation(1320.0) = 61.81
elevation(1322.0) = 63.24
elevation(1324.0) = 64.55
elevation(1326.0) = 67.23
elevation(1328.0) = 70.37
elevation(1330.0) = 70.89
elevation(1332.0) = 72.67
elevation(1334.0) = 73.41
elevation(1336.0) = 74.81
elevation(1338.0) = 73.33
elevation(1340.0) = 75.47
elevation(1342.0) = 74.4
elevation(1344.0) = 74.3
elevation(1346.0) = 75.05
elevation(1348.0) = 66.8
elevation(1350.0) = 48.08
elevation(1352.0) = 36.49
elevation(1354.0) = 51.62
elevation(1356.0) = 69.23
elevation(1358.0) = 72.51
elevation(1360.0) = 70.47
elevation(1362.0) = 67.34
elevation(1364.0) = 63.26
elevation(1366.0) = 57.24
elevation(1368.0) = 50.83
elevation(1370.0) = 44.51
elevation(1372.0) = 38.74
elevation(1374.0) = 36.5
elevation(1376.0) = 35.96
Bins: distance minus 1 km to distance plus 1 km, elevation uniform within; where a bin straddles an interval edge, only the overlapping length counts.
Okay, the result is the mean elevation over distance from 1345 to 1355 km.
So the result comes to 55.6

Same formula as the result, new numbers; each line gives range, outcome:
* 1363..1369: 57.1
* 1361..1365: 65.3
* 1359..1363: 68.9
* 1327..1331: 70.6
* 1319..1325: 63.2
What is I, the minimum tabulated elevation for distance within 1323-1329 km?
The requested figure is 64.55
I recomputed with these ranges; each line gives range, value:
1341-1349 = 66.8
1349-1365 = 36.49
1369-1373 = 38.74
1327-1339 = 70.37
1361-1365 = 63.26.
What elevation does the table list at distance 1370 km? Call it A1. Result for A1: 44.51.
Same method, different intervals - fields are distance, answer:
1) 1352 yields 36.49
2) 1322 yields 63.24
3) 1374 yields 36.5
